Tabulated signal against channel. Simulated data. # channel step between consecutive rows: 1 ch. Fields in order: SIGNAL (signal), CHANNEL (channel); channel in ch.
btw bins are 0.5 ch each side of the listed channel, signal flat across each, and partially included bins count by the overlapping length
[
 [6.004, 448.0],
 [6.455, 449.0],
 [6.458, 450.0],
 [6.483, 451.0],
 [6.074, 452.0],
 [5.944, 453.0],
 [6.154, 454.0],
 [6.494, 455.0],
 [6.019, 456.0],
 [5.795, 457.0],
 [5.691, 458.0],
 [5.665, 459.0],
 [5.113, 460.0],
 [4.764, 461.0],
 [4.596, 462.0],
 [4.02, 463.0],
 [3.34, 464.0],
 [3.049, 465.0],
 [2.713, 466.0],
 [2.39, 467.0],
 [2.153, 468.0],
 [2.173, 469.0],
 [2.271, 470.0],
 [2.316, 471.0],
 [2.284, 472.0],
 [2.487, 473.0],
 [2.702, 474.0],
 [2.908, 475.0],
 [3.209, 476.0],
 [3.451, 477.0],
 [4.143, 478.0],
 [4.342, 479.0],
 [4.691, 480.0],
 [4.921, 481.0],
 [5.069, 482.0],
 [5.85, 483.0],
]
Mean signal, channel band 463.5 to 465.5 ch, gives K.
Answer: 3.19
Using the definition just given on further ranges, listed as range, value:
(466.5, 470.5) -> 2.25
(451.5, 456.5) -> 6.14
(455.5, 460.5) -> 5.66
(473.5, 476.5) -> 2.94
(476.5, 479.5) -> 3.98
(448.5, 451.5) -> 6.47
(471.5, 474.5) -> 2.49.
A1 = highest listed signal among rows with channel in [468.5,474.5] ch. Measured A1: 2.702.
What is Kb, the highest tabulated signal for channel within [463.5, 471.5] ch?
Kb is 3.34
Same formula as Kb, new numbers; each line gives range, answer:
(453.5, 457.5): 6.494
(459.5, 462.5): 5.113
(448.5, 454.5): 6.483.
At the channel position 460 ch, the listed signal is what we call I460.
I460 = 5.113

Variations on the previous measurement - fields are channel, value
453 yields 5.944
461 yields 4.764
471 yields 2.316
